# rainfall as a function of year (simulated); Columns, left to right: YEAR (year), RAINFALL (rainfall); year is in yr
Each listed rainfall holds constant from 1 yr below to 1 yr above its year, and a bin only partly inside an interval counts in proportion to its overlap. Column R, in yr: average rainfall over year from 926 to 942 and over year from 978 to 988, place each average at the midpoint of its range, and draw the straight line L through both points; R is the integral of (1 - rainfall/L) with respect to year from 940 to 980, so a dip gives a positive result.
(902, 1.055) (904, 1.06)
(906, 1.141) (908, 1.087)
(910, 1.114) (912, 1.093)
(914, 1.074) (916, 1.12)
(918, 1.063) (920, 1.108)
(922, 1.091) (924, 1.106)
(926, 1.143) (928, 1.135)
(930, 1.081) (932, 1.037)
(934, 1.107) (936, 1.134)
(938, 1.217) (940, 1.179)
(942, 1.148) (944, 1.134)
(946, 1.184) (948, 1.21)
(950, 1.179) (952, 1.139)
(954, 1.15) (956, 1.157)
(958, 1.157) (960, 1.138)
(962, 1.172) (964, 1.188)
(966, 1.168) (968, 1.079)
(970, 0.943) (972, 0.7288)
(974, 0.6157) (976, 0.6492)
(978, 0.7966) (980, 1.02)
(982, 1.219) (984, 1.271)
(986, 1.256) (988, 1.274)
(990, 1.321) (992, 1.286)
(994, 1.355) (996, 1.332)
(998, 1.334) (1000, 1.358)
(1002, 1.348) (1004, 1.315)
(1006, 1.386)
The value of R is 3.2 yr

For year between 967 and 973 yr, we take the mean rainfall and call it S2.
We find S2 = 0.917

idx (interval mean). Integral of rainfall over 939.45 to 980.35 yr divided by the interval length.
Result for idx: 1.05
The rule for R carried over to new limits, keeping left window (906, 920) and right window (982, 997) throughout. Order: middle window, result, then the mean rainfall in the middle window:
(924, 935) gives 0.4 yr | 1.1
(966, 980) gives 4.5 yr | 0.844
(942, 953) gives 0.2 yr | 1.17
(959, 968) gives 0.5 yr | 1.16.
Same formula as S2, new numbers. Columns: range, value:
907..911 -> 1.1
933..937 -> 1.12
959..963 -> 1.15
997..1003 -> 1.35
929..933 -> 1.06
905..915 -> 1.1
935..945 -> 1.16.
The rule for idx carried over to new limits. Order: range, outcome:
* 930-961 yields 1.15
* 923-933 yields 1.1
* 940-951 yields 1.17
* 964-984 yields 0.945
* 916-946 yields 1.12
